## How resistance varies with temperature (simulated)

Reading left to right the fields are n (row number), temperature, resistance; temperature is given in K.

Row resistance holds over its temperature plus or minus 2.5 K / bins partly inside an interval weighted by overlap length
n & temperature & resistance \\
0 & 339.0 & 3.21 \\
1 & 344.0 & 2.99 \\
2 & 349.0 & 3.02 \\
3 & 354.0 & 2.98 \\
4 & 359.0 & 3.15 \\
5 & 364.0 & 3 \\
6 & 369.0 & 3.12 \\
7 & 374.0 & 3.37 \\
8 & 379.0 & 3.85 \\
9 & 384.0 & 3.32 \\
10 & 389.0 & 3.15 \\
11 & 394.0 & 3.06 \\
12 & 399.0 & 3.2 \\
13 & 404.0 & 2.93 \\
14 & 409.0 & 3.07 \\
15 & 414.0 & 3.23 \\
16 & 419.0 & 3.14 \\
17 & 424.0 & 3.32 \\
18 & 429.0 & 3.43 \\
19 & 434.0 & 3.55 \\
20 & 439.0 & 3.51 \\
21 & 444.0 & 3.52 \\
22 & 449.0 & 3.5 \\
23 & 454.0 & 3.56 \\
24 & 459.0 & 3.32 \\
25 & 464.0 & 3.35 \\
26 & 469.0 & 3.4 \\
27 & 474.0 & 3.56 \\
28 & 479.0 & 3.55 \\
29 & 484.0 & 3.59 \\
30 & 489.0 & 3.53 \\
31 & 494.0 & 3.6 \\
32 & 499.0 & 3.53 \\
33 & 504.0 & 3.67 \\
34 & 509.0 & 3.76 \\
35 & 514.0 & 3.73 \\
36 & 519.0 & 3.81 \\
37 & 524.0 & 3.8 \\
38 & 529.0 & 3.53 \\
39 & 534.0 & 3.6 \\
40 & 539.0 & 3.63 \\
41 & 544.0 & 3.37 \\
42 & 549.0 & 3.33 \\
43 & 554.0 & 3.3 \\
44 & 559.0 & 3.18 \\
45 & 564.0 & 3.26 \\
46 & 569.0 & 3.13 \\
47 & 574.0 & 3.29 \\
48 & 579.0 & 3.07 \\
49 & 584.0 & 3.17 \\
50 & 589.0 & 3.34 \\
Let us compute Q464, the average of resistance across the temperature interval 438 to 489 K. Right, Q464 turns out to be 3.49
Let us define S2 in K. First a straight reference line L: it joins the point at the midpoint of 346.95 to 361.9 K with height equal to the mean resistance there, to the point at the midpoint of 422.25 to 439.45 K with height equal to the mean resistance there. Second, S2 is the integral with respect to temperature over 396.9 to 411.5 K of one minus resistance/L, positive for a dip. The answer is 1.1 K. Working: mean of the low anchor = 3.05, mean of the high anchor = 3.45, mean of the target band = 3.06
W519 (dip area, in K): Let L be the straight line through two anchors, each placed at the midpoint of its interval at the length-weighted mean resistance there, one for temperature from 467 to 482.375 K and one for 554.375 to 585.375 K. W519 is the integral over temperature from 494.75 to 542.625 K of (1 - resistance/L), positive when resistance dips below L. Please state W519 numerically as -4.3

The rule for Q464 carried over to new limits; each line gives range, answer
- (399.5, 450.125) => 3.31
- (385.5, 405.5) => 3.1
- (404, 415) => 3.09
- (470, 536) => 3.63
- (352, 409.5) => 3.19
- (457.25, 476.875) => 3.41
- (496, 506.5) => 3.6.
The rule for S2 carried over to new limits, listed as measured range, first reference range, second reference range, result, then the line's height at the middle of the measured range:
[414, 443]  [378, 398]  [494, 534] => 0.3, 3.42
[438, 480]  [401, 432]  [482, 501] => -0.9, 3.4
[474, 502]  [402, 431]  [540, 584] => -3.0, 3.22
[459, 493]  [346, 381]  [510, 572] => -1.1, 3.38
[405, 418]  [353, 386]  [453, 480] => 0.9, 3.34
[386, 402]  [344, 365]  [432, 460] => 0.5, 3.24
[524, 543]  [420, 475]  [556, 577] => -1.9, 3.28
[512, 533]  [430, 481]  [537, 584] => -2.3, 3.35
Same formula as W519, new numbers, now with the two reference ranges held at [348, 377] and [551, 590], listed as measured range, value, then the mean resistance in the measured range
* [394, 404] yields 0.1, 3.1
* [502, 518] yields -2.7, 3.73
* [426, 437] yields -1.1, 3.48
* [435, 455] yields -2.3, 3.52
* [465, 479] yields -1.4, 3.48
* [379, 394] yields -0.8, 3.31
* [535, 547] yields -1.1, 3.51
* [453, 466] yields -0.9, 3.4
